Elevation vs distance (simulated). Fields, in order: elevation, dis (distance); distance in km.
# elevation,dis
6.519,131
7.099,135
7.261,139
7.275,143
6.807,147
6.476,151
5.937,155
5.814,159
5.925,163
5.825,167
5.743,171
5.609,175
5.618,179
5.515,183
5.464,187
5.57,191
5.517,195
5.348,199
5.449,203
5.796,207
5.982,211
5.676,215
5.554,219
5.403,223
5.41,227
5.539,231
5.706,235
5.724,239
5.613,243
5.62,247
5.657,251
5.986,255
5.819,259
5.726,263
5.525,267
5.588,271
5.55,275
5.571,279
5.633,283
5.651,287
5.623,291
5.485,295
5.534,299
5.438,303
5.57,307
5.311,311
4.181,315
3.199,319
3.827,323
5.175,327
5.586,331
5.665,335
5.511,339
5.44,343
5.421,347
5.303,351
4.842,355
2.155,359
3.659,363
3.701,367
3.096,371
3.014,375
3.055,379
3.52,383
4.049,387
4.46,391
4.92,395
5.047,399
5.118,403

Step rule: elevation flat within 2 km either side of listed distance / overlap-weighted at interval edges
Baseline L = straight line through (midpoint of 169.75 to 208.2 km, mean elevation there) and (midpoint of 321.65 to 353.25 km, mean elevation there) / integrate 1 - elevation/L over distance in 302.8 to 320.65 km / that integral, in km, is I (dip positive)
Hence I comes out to 2.08 km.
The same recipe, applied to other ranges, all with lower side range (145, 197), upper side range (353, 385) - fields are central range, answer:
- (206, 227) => -1.52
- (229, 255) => -3.78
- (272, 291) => -4.86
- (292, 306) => -4.14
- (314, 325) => 0.83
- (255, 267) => -2.67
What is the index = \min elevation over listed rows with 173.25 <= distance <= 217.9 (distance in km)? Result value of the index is 5.348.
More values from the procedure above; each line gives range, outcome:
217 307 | 5.403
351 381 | 2.155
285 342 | 3.199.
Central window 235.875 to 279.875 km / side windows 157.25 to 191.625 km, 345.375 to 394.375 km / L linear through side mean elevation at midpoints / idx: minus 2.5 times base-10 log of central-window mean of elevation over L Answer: -0.16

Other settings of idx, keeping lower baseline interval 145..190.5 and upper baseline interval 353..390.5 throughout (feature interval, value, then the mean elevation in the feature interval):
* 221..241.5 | -0.087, 5.56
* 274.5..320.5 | -0.197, 5.24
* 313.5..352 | -0.247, 4.93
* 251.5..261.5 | -0.207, 5.86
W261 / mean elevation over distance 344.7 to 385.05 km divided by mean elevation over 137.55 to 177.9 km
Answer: 0.6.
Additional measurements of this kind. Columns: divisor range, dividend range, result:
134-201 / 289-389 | 0.75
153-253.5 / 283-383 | 0.82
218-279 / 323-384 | 0.77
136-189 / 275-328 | 0.84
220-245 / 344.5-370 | 0.75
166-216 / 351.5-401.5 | 0.69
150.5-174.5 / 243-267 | 0.97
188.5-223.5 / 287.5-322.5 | 0.90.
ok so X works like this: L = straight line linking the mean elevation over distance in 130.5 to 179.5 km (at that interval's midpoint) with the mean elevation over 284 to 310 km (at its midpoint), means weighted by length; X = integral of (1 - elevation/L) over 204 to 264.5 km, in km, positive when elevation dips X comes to 2.1 km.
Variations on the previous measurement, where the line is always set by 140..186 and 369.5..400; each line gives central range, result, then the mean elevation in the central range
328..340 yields -3.3 km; 5.56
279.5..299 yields -3.1 km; 5.59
